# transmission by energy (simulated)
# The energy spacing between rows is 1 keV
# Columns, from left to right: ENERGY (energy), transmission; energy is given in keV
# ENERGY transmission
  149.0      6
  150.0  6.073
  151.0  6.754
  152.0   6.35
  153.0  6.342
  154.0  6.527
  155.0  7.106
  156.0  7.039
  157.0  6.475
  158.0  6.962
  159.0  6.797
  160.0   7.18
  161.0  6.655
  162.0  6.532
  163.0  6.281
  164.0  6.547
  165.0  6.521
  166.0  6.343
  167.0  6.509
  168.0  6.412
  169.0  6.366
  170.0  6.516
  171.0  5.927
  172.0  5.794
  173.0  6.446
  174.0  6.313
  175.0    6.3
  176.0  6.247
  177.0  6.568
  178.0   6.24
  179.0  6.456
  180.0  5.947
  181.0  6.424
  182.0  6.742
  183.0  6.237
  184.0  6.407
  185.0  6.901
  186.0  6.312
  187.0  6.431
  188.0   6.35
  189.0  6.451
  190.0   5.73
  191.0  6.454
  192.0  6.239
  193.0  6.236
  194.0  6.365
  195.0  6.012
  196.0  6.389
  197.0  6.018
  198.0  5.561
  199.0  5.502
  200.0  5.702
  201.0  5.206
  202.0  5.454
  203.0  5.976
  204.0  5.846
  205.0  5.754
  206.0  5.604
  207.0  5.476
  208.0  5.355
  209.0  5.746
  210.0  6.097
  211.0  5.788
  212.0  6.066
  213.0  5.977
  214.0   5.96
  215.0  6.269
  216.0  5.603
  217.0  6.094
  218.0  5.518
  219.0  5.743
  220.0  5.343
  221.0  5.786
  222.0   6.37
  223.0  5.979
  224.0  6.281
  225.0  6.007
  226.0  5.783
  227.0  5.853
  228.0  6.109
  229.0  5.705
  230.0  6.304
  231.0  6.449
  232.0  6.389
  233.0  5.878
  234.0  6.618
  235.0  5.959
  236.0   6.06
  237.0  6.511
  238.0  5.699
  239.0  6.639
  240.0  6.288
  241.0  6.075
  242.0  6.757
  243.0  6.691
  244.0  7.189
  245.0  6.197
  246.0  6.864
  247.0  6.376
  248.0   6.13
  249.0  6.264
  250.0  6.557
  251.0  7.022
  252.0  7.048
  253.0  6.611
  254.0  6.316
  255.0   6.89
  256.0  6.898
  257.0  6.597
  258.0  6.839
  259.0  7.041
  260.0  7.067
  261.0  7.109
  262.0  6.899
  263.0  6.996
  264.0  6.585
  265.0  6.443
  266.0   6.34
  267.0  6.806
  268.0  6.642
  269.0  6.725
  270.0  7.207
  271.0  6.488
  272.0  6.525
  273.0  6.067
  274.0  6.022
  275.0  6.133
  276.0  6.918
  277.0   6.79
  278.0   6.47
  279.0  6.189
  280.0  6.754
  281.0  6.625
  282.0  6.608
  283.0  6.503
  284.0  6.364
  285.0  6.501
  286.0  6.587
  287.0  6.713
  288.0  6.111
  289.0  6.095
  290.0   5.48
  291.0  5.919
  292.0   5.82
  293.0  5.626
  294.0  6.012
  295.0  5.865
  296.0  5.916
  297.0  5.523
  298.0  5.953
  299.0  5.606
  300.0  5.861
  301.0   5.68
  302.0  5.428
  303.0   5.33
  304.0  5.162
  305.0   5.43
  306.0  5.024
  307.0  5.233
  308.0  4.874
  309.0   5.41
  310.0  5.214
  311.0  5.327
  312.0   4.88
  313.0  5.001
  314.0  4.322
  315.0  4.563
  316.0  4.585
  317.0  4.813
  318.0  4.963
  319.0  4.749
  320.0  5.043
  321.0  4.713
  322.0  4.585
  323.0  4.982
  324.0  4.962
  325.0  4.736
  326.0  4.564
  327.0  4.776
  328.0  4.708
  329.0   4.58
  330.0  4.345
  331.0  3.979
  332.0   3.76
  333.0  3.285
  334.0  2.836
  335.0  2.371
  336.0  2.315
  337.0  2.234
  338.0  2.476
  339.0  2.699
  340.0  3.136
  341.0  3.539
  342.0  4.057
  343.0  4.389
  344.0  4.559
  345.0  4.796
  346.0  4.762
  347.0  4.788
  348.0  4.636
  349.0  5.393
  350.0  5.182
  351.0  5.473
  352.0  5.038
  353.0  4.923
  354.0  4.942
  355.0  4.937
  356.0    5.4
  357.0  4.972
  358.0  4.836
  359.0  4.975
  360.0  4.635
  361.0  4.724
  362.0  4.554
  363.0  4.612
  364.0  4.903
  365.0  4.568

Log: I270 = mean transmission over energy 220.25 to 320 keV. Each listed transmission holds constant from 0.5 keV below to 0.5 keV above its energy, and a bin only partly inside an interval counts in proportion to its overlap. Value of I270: 6.11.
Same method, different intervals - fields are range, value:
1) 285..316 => 5.53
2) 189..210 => 5.85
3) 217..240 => 6.05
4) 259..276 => 6.65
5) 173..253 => 6.15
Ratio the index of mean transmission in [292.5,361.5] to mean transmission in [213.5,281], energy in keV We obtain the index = 0.7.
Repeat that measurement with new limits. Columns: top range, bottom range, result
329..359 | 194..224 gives 0.72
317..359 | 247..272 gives 0.65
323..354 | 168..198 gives 0.66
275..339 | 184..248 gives 0.85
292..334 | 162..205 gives 0.80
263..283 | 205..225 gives 1.12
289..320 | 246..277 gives 0.80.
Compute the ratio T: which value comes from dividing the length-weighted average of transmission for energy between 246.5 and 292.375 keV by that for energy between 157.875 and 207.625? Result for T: 1.1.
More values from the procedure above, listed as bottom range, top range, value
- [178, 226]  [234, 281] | 1.10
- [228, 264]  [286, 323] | 0.82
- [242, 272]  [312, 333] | 0.69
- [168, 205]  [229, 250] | 1.03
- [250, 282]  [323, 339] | 0.56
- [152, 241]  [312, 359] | 0.71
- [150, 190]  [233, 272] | 1.02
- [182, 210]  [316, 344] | 0.67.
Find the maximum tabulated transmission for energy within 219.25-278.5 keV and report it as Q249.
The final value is 7.207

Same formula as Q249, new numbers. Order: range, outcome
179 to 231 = 6.901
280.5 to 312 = 6.713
